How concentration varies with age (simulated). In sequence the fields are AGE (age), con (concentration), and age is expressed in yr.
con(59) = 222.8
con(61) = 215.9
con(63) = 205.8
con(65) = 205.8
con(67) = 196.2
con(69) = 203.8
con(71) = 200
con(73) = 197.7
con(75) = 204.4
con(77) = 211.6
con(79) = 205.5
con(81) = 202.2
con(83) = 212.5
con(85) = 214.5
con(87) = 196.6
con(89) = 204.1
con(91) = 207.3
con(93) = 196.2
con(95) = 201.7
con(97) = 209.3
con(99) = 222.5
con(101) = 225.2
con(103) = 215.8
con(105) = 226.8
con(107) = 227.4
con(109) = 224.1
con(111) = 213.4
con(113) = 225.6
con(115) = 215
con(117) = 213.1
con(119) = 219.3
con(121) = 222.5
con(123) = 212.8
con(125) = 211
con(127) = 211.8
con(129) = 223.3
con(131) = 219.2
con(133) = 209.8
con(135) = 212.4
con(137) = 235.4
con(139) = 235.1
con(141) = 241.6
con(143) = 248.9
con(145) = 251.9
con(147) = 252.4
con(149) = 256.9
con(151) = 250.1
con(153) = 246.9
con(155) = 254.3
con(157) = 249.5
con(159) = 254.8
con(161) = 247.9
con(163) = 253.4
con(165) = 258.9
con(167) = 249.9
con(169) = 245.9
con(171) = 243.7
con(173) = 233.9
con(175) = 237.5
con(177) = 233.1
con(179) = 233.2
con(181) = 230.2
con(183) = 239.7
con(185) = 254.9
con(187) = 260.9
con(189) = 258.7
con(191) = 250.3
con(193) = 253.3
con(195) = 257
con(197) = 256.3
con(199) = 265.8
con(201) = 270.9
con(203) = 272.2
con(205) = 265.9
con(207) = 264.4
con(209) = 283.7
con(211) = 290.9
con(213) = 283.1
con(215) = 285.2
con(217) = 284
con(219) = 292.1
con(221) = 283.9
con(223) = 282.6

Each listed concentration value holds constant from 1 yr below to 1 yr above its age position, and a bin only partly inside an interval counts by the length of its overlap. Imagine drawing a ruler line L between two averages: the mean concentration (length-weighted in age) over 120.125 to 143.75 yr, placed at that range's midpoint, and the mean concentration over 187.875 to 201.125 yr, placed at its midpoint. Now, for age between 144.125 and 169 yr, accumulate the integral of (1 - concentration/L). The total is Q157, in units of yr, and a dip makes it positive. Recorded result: -1.6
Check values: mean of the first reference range 223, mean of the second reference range 258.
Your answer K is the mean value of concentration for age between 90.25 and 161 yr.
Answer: 227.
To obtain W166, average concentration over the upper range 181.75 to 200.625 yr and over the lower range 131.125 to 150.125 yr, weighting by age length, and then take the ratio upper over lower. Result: 1.08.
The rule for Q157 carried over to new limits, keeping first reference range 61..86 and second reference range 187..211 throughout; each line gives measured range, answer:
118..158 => 0.5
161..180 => 0.6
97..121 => 0.2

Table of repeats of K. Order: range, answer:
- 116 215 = 246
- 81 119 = 214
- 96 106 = 220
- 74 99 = 206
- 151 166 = 252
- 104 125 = 220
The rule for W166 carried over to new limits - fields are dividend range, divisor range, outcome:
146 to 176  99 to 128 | 1.14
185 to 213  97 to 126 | 1.21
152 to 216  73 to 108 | 1.22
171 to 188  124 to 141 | 1.09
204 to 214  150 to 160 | 1.11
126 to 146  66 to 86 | 1.12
